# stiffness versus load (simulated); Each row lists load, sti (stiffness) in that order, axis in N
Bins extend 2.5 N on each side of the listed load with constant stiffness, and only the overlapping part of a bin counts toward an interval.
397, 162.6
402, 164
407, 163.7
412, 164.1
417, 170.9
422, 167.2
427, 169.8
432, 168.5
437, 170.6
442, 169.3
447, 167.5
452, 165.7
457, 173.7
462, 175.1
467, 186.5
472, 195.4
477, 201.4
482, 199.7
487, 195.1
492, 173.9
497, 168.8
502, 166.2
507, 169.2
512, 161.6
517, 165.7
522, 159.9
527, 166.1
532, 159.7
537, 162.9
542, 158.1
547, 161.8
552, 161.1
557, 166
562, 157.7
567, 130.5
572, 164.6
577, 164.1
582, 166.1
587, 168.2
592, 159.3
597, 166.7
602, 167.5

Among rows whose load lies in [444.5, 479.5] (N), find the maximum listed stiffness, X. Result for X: 201.4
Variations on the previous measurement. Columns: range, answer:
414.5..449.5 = 170.9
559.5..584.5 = 166.1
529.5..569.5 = 166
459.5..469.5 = 186.5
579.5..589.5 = 168.2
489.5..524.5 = 173.9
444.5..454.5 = 167.5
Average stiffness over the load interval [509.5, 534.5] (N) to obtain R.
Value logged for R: 163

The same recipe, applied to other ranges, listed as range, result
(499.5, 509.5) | 168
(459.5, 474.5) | 186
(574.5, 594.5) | 164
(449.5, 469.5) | 175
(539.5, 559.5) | 162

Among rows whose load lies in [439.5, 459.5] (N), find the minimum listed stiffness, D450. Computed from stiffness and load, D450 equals 165.7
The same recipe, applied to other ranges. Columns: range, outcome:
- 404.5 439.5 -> 163.7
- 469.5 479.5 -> 195.4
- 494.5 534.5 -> 159.7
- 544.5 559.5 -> 161.1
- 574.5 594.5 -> 159.3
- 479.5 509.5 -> 166.2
